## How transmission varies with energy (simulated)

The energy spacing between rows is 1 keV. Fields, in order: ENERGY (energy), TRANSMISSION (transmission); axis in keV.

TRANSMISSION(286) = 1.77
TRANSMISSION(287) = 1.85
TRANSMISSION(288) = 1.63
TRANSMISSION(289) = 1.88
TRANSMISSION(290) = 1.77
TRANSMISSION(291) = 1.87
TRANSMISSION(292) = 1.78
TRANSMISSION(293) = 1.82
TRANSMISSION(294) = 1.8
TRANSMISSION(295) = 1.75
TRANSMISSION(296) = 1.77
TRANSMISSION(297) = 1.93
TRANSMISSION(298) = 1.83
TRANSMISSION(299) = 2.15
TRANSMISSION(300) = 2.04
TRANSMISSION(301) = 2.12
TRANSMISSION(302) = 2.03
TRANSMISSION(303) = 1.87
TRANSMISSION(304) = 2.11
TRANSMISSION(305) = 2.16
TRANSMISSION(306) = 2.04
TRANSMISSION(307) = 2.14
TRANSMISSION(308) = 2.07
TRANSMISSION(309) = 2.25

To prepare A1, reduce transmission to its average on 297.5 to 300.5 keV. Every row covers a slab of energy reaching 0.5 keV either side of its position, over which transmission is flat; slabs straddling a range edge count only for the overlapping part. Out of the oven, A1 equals 2.01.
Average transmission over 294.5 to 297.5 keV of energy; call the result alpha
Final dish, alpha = 1.82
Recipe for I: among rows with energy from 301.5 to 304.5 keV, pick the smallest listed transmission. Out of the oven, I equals 1.87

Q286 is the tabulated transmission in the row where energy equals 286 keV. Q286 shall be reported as 1.77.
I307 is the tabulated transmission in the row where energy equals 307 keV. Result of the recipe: 2.14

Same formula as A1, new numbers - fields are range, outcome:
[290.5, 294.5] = 1.82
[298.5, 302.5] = 2.08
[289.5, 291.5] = 1.82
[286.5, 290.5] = 1.78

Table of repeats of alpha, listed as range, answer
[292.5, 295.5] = 1.79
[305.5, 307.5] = 2.09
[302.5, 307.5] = 2.06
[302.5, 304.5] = 1.99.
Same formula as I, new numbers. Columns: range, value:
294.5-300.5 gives 1.75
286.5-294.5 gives 1.63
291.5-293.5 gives 1.78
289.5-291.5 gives 1.77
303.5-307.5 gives 2.04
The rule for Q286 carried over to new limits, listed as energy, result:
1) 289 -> 1.88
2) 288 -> 1.63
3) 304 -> 2.11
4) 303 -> 1.87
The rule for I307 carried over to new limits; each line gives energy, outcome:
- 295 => 1.75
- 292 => 1.78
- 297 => 1.93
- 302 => 2.03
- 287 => 1.85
